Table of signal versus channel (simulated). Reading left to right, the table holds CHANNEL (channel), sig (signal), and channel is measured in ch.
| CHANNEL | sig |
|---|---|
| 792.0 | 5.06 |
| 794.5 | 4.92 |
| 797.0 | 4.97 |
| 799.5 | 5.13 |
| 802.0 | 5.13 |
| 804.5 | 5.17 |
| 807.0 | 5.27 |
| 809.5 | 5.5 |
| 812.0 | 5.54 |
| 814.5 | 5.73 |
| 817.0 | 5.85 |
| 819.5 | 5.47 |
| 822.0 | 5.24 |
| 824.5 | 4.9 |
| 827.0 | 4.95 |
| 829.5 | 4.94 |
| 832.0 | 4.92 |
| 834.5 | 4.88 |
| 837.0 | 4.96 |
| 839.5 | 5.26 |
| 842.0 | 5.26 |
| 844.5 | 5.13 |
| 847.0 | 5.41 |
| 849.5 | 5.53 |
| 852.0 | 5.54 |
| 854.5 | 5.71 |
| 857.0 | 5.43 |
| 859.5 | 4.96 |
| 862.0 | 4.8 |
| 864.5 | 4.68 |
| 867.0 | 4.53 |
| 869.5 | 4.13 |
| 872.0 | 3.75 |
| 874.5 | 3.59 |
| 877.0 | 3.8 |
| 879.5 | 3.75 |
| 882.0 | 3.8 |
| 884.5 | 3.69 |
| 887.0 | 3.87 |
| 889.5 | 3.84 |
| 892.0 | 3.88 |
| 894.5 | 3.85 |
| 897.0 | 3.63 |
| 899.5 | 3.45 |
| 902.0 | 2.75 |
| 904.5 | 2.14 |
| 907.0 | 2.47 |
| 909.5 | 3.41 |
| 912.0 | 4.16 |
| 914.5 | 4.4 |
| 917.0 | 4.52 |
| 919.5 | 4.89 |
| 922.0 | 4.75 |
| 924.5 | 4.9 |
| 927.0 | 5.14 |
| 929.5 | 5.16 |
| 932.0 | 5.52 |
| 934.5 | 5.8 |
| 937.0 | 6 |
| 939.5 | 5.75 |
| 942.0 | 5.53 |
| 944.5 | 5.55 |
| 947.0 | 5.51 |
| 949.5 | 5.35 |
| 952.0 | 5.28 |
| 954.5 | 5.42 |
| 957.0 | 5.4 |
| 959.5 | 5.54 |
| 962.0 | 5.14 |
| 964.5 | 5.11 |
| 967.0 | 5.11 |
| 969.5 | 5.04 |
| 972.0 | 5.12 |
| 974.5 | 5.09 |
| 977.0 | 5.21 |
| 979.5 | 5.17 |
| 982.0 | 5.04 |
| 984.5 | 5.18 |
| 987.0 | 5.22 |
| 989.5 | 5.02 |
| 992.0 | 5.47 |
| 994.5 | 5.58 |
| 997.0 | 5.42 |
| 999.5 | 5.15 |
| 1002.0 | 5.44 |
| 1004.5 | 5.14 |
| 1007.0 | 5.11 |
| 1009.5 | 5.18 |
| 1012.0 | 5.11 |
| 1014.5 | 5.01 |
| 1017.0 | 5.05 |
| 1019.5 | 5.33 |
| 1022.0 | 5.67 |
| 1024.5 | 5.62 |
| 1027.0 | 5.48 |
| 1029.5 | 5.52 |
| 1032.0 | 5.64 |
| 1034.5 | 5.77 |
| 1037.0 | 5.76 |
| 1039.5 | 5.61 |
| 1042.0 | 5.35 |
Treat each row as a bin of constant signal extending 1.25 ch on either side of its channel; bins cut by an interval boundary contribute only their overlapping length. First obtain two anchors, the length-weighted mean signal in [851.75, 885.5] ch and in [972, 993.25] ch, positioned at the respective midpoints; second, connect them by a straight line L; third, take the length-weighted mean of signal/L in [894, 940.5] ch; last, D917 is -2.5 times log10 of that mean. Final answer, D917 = 0.10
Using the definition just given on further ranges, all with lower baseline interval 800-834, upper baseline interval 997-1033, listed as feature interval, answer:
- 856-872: 0.13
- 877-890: 0.36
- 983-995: 0.01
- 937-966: -0.03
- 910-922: 0.19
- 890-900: 0.38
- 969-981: 0.04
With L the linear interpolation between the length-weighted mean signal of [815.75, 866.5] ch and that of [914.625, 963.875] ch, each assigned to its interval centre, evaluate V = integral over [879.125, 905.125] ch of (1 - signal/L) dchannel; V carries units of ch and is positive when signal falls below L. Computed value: 8.4 ch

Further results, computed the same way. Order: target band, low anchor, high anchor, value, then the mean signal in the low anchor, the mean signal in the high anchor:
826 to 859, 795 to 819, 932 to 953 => 1.2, 5.35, 5.6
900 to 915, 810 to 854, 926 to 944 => 6.3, 5.28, 5.56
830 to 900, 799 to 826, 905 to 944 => 8.1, 5.36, 4.79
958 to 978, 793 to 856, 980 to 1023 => 0.3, 5.25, 5.24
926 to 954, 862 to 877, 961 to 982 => -4.0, 4.16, 5.12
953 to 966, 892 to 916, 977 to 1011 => -2.3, 3.4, 5.24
